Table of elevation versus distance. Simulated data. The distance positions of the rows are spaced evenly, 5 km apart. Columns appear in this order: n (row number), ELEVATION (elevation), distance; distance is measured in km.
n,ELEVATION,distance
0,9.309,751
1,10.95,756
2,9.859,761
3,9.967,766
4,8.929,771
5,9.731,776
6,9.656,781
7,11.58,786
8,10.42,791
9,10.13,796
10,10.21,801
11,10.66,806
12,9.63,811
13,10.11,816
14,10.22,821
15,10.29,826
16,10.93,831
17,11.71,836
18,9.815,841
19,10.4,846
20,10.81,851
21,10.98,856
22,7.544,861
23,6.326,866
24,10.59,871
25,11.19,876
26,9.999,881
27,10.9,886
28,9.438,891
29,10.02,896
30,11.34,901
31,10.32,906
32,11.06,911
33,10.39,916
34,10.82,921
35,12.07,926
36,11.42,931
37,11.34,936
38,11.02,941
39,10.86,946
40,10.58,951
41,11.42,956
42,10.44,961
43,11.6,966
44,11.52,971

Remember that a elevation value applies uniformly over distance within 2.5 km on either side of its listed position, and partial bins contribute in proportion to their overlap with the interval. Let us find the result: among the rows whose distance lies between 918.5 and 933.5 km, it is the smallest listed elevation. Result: 10.82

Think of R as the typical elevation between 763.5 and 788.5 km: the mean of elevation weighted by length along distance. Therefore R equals 9.97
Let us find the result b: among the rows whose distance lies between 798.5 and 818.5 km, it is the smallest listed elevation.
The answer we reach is 9.63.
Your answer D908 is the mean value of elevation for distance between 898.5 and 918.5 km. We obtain 10.8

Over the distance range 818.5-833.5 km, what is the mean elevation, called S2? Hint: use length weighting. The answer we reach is 10.5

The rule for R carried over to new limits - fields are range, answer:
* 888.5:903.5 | 10.3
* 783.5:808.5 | 10.6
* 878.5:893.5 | 10.1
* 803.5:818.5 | 10.1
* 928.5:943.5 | 11.3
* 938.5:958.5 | 11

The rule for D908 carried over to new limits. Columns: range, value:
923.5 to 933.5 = 11.7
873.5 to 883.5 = 10.6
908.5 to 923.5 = 10.8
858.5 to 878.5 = 8.91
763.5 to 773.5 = 9.45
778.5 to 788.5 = 10.6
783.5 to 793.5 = 11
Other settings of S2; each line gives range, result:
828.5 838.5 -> 11.3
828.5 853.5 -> 10.7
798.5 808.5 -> 10.4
